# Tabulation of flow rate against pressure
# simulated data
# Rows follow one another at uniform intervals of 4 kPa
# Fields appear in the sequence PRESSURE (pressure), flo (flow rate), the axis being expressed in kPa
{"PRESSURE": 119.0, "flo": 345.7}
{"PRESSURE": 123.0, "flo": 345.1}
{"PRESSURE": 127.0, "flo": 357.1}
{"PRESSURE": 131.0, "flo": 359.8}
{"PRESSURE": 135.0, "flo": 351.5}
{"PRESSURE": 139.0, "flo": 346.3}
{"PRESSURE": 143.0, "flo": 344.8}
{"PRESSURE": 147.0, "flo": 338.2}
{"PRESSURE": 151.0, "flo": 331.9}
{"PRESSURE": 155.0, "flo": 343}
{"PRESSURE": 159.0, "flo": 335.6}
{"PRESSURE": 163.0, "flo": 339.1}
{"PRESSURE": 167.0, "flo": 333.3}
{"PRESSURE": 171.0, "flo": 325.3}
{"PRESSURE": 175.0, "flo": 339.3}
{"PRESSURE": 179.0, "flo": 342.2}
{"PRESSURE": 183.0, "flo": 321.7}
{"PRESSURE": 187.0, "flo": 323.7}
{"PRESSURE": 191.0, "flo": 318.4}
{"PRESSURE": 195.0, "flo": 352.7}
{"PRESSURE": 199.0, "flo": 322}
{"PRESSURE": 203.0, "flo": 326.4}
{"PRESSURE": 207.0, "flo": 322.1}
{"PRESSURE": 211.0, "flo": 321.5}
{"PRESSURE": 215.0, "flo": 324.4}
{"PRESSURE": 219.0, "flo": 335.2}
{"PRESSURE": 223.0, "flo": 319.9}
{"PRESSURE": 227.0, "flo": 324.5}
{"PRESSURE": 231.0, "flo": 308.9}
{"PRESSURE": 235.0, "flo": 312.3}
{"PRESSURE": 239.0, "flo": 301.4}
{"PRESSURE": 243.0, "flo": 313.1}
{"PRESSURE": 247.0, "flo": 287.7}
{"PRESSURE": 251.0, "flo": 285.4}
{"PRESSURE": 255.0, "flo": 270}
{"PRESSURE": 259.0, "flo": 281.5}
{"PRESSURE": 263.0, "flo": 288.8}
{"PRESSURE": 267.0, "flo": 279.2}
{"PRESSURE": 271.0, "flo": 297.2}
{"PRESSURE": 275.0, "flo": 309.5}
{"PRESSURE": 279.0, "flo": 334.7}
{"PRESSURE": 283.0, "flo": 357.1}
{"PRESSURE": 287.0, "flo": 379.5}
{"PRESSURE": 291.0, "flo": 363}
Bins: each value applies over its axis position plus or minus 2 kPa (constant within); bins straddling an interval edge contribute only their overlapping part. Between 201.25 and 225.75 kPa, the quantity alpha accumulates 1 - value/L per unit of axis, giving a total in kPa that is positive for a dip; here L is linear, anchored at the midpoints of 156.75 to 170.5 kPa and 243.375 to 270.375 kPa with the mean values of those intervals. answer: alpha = -1.3 kPa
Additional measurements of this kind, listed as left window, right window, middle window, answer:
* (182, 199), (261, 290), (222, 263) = 3.2 kPa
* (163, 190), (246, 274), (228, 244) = -0.6 kPa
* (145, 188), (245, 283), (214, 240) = -0.7 kPa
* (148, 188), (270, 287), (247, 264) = 2.6 kPa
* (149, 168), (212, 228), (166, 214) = 0.3 kPa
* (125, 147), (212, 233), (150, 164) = 0.3 kPa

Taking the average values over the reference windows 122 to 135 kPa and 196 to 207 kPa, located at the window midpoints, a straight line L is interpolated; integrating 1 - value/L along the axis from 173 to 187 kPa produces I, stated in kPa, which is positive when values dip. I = 0.1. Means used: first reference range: 354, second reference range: 326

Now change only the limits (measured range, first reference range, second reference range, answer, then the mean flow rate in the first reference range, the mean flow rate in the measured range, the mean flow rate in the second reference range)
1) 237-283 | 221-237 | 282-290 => 6.27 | 316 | 298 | 369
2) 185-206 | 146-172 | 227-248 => -0.39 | 335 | 328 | 307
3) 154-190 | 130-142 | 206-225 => 0.67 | 351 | 333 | 325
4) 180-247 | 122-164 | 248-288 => 0.40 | 345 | 321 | 306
